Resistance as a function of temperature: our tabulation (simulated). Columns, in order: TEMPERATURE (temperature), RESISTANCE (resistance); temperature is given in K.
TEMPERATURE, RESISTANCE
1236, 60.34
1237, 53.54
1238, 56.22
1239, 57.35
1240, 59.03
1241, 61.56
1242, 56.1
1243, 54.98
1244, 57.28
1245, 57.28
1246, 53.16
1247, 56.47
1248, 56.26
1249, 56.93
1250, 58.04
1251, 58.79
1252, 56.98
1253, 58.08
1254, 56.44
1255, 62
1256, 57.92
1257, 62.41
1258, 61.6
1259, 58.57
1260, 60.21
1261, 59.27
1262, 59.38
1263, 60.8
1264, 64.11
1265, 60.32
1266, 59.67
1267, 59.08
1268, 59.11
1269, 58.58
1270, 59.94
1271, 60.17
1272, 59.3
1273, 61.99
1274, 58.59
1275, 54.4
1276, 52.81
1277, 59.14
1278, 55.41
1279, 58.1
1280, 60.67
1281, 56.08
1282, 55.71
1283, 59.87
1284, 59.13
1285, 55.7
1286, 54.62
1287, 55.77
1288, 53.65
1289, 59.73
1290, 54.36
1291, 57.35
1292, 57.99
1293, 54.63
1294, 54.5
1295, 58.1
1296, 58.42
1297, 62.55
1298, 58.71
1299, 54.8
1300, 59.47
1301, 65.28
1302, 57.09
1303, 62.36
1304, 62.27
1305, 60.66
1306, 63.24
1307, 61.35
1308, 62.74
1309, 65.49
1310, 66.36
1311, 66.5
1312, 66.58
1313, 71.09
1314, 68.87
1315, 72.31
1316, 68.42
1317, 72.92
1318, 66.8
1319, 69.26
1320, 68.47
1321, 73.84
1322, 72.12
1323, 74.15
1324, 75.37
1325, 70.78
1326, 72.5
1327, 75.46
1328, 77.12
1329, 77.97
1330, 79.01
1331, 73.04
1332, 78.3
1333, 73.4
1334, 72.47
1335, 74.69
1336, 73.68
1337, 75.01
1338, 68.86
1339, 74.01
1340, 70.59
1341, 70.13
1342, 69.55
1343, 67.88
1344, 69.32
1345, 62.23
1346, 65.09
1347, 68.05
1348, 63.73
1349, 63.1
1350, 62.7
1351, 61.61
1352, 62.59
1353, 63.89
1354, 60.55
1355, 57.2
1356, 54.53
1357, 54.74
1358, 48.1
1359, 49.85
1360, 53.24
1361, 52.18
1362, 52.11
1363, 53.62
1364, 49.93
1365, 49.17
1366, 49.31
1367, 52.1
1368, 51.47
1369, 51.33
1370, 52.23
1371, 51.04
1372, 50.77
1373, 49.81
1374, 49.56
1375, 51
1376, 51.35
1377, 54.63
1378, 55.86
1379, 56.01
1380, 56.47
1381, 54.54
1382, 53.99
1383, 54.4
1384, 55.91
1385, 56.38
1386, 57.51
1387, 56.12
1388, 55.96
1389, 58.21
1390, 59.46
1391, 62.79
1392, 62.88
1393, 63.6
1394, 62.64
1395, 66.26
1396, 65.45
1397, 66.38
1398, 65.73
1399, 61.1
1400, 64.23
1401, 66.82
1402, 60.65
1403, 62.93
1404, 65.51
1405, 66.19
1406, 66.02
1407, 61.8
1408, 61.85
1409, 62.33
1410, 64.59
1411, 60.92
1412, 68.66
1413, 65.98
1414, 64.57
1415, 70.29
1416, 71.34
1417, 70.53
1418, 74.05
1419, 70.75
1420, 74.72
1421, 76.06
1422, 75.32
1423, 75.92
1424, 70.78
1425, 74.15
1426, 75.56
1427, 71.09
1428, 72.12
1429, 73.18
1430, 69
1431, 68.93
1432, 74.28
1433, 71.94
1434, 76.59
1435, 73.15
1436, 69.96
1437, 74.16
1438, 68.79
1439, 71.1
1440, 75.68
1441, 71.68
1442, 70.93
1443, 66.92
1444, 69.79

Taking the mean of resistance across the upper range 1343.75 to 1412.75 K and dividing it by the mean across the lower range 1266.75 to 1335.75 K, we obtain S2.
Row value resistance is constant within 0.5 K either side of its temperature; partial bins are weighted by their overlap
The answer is 0.9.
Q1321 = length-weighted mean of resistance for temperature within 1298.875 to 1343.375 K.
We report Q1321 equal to 69.5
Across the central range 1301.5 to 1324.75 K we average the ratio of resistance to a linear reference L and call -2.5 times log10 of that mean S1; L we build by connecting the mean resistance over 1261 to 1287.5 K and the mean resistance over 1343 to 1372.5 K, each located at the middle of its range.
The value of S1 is -0.171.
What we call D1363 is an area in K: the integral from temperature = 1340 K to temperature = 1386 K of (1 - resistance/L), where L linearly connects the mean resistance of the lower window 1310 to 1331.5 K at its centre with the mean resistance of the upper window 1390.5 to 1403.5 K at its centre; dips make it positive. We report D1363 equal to 7.4 K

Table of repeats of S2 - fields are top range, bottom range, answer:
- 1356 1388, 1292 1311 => 0.87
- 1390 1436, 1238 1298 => 1.17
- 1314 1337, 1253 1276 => 1.23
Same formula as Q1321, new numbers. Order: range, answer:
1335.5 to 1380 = 58.5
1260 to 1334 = 63.2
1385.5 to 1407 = 62.7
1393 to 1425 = 67.2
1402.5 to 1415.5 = 64.7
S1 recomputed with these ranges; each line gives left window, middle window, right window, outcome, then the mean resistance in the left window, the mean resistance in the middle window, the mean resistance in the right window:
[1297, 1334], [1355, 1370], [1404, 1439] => 0.31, 68.4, 51.8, 70.1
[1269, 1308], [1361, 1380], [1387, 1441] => 0.24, 58.3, 51.9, 67.9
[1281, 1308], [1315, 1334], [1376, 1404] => -0.24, 58.4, 73.2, 59.8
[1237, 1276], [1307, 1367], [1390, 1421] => -0.06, 58.5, 66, 65.8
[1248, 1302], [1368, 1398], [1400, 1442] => 0.18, 58.4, 56.7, 69.7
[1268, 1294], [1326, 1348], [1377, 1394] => -0.24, 57.3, 72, 57.6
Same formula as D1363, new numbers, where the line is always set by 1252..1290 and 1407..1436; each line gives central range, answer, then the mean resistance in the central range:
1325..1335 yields -1.9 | 75.2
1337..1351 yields -0.7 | 67.4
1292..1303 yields 0.4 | 58.5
